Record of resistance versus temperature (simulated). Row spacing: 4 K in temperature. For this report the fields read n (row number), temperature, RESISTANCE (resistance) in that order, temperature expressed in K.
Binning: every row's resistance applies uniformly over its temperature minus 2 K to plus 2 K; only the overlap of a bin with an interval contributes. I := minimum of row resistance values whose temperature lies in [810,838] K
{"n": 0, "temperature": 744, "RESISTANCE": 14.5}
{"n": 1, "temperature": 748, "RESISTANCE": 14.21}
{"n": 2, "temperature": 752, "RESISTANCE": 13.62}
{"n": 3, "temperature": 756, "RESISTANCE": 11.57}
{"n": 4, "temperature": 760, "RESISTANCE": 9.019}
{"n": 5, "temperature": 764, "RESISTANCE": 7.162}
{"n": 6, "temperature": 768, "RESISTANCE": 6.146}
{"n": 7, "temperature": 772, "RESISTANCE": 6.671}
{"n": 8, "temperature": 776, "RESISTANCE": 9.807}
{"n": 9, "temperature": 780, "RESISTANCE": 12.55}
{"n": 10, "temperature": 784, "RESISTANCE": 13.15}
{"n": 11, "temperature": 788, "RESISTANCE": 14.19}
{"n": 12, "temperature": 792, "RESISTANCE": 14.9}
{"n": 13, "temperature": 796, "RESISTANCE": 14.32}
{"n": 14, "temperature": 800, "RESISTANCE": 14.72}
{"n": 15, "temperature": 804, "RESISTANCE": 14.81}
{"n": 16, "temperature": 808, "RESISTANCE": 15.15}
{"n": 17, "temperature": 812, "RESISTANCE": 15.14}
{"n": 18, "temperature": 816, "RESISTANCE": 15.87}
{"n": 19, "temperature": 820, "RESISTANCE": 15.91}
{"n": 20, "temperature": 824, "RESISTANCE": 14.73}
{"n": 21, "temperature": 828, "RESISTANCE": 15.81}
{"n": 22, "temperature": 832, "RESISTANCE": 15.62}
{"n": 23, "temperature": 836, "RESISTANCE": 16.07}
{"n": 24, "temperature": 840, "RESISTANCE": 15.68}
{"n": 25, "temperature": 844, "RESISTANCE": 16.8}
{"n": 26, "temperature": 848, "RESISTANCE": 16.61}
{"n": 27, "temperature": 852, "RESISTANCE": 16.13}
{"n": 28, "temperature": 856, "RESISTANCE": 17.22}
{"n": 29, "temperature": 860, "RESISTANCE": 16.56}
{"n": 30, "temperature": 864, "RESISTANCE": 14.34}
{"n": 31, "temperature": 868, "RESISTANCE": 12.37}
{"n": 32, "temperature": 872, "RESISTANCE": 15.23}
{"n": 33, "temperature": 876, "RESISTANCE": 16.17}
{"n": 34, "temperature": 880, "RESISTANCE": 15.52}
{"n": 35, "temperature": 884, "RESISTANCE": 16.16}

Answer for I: 14.73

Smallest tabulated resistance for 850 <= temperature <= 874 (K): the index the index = 12.37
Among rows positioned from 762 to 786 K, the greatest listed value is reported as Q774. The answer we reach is 13.15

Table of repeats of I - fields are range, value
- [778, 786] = 12.55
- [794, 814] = 14.32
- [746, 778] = 6.146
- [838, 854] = 15.68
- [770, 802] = 6.671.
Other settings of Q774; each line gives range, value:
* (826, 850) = 16.8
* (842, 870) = 17.22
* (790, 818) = 15.87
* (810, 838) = 16.07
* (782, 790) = 14.19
